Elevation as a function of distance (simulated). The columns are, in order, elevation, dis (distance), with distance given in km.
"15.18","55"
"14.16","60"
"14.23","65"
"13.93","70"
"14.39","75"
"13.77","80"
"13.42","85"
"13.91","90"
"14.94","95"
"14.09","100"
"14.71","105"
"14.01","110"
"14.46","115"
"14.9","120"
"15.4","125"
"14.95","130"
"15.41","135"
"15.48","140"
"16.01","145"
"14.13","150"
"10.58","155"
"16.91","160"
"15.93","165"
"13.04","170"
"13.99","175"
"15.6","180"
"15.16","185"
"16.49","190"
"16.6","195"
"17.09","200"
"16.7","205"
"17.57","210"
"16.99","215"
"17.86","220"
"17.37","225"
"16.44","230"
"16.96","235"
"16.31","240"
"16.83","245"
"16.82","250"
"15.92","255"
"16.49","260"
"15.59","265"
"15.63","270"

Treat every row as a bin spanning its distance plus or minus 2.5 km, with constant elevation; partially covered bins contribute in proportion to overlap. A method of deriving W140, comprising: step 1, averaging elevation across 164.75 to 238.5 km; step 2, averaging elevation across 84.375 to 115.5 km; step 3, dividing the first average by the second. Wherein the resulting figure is 1.1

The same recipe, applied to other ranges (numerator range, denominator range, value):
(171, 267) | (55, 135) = 1.14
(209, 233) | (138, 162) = 1.18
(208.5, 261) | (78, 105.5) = 1.20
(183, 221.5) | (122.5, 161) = 1.14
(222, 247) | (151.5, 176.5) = 1.19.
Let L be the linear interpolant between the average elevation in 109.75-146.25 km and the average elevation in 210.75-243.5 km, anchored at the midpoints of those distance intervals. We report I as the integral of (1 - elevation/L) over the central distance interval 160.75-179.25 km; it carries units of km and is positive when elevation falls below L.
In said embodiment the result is 1.4 km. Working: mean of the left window 15.1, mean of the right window 17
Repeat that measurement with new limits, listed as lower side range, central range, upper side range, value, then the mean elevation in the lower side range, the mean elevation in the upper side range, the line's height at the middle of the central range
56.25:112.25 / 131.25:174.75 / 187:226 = 3.07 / 14.2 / 17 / 15.8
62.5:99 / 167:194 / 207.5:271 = 1.32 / 14.1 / 16.7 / 15.7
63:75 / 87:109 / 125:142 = 0.44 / 14.1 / 15.3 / 14.7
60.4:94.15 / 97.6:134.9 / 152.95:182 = -1.39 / 14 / 14.4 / 14.2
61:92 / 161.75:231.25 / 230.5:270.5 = -2.58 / 14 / 16.4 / 15.6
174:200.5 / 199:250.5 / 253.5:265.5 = -3.36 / 15.8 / 16.1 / 16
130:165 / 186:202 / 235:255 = -0.90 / 14.9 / 16.6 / 15.7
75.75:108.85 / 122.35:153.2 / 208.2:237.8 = 0.15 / 14.1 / 17.2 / 15.2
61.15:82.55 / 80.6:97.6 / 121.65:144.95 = 0.46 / 14.1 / 15.4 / 14.4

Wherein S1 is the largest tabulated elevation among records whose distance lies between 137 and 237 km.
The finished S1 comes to 17.86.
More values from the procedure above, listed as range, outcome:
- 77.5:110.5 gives 14.94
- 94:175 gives 16.91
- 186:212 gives 17.57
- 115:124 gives 14.9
